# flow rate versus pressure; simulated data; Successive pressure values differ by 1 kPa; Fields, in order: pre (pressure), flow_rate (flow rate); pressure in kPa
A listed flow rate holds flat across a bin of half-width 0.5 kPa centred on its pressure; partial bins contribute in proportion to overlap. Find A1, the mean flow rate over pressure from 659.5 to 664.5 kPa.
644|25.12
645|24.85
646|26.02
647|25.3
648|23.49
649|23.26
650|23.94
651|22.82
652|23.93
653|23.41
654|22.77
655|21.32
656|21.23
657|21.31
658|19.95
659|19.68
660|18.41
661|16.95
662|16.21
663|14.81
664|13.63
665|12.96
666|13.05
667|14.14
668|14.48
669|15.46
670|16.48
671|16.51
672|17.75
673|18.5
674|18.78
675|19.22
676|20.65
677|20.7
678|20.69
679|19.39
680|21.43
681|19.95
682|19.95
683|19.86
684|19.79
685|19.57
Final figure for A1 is 16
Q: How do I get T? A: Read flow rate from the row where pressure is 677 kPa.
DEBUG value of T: 20.7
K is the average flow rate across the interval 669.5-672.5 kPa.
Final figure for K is 16.9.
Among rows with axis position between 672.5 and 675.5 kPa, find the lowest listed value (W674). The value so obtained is 18.5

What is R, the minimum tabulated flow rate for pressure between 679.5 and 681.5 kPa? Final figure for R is 19.95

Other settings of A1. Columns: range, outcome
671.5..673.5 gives 18.1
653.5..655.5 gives 22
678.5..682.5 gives 20.2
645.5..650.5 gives 24.4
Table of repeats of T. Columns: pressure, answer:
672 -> 17.75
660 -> 18.41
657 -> 21.31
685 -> 19.57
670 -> 16.48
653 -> 23.41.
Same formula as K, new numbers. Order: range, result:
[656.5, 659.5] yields 20.3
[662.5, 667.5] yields 13.7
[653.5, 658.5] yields 21.3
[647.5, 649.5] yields 23.4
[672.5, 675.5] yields 18.8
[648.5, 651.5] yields 23.3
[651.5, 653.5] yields 23.7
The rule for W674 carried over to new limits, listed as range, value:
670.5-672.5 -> 16.51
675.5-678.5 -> 20.65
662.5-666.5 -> 12.96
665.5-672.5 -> 13.05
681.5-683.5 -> 19.86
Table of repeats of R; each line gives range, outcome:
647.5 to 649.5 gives 23.26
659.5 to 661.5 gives 16.95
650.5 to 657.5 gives 21.23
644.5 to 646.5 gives 24.85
